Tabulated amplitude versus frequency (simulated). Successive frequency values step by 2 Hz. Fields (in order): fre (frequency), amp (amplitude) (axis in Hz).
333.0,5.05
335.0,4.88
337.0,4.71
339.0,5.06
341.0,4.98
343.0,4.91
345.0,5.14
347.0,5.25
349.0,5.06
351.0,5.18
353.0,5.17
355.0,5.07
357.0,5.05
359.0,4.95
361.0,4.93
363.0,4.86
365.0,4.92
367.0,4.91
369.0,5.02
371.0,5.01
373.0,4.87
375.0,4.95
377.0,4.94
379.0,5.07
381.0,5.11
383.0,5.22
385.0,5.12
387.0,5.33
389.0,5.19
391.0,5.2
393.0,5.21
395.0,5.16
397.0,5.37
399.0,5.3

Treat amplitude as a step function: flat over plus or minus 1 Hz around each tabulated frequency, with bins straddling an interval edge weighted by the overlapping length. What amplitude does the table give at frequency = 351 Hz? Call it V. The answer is 5.18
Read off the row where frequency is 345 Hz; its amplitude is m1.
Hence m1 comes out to 5.14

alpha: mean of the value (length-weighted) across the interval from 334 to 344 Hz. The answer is 4.91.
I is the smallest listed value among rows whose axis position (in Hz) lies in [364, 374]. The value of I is 4.87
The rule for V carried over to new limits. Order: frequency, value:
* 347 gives 5.25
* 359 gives 4.95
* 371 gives 5.01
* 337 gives 4.71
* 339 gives 5.06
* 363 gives 4.86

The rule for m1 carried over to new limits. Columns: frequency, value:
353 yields 5.17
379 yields 5.07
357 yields 5.05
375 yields 4.95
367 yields 4.91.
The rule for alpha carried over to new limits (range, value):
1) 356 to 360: 5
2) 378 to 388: 5.17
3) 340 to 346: 5.01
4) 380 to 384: 5.17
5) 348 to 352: 5.12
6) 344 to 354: 5.16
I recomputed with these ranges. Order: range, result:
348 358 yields 5.05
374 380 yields 4.94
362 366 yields 4.86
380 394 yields 5.11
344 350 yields 5.06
